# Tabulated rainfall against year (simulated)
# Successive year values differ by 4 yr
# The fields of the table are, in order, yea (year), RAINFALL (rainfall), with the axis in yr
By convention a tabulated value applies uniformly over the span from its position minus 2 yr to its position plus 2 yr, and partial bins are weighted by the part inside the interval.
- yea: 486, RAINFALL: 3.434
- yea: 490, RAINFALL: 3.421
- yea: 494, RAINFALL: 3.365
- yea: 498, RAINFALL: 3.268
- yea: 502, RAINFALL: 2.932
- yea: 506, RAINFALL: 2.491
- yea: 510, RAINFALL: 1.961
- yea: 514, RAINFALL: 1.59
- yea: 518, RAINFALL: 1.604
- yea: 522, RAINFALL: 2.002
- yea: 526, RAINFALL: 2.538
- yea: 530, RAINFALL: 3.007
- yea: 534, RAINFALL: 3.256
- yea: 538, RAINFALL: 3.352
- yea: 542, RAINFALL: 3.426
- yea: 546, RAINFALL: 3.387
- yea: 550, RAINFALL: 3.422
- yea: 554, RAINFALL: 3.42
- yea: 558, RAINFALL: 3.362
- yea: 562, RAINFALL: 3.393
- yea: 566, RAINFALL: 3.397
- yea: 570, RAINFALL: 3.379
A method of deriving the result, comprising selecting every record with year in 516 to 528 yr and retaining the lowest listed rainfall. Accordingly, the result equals 1.604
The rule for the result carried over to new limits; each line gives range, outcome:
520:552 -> 2.002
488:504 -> 2.932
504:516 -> 1.59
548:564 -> 3.362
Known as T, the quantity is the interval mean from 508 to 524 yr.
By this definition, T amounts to 1.79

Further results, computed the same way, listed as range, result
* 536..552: 3.4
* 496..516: 2.45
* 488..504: 3.25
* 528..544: 3.26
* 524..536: 2.93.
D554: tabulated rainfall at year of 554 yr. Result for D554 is 3.42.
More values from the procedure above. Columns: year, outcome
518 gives 1.604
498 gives 3.268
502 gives 2.932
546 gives 3.387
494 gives 3.365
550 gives 3.422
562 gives 3.393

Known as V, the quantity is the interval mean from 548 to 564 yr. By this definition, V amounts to 3.4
